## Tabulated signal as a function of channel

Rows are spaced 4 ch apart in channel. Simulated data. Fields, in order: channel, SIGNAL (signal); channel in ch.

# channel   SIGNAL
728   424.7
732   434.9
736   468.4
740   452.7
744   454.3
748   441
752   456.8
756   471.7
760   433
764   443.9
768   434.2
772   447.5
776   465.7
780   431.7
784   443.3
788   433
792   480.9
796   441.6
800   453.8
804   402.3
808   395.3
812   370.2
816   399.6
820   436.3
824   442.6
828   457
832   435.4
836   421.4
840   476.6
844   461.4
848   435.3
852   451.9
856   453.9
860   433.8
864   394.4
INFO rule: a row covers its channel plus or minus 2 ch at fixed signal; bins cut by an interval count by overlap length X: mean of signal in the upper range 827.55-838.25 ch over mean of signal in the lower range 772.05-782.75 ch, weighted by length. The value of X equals 1.0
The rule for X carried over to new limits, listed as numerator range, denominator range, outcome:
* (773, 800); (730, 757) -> 0.99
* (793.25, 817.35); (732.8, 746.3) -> 0.91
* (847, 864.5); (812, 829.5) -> 1.03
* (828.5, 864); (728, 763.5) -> 0.99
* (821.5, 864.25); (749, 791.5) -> 0.99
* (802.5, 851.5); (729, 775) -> 0.96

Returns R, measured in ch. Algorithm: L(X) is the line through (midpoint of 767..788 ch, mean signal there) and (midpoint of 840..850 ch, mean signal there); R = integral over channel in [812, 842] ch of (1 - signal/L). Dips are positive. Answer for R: 1.2 ch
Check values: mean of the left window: 444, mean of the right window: 454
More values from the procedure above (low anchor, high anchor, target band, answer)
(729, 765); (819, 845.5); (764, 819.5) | 2.2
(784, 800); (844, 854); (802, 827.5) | 2.2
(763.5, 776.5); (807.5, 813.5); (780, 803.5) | -2.0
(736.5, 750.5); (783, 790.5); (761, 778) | -0.1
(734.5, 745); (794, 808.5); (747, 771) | 0.1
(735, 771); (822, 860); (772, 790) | 0.2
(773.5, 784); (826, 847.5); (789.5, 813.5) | 1.2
